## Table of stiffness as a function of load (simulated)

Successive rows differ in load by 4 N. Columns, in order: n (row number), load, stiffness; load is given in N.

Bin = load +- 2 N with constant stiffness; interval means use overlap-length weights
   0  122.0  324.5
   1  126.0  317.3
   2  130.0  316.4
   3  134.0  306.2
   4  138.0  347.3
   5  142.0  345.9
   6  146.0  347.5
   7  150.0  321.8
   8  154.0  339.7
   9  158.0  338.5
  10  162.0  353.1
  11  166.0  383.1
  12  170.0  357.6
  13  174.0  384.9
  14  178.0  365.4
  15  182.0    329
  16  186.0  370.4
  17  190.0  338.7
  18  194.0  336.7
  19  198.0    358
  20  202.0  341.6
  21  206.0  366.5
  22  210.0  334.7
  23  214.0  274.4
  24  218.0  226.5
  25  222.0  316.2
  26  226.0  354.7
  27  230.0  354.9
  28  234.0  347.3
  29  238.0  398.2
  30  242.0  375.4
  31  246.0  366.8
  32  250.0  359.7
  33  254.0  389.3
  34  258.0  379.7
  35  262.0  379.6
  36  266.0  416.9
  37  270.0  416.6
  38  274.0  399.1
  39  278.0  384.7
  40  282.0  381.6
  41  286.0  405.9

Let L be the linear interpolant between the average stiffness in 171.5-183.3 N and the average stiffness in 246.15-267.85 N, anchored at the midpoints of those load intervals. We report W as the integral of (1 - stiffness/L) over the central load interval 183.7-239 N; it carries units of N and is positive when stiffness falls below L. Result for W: 5.19 N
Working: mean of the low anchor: 361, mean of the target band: 336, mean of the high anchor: 383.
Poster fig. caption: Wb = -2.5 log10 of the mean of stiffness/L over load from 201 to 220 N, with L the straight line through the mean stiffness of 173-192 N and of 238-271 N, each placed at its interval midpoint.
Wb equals 0.19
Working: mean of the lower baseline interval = 356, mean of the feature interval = 307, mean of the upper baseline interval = 385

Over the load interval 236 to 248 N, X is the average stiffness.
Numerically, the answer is 380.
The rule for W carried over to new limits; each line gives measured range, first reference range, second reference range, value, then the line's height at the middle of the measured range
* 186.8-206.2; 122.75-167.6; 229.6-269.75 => 0.5 N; 358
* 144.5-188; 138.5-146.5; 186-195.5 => -1.0 N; 346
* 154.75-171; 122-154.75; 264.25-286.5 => -0.7 N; 342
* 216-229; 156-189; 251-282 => 2.6 N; 377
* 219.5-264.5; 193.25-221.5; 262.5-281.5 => -0.2 N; 363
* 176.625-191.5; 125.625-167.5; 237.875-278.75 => 0.2 N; 355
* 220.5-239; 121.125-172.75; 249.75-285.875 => 1.1 N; 375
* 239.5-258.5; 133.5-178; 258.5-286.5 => 0.6 N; 387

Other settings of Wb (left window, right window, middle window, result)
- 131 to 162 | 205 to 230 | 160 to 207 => -0.104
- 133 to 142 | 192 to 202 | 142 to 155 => -0.006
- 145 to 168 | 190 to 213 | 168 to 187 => -0.047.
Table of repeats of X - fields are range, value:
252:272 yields 396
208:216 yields 305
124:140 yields 322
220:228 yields 335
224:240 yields 364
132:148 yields 337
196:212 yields 350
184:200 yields 351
